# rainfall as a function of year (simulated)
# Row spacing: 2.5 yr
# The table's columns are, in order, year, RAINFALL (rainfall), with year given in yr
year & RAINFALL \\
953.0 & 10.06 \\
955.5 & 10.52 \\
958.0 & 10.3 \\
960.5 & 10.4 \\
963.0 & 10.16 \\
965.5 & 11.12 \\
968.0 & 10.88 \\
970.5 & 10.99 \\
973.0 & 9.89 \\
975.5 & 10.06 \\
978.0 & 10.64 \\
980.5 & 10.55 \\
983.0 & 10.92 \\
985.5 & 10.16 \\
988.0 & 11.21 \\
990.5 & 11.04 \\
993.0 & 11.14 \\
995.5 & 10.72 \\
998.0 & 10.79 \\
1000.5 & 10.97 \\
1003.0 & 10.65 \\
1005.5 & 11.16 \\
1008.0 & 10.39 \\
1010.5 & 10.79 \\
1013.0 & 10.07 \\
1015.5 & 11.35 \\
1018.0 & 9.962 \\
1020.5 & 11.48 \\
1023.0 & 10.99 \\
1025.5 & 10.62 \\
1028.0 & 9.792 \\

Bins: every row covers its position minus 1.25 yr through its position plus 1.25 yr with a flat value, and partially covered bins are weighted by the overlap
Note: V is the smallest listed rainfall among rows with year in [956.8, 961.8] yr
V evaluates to 10.3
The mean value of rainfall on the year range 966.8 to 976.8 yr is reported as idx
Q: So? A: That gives 10.5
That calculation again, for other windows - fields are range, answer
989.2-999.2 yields 10.9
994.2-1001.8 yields 10.8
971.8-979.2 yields 10.2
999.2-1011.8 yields 10.8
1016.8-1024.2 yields 10.8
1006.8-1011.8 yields 10.6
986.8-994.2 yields 11.1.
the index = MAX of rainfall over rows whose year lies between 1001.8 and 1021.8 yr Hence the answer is 11.48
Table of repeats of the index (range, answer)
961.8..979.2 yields 11.12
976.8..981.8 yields 10.64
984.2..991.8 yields 11.21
